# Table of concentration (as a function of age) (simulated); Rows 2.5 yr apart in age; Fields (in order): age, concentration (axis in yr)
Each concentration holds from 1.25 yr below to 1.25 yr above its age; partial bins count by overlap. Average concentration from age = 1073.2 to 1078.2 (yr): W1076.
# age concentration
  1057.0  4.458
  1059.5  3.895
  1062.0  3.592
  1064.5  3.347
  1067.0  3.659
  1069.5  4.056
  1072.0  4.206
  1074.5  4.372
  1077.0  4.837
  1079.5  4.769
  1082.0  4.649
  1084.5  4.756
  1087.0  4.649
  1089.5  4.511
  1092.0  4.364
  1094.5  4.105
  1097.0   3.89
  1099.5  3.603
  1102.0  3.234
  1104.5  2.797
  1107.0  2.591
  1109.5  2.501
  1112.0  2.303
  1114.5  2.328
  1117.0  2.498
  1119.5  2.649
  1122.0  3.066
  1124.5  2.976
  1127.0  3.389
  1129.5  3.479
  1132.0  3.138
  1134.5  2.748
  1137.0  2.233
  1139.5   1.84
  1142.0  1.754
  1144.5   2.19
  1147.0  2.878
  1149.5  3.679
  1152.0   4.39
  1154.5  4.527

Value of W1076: 4.6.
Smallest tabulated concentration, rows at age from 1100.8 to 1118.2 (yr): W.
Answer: 2.303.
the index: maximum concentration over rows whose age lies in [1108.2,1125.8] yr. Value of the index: 3.066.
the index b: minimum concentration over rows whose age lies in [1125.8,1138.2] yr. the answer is 2.233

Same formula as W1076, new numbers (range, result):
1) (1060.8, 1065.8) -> 3.47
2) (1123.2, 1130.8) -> 3.28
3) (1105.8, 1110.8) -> 2.54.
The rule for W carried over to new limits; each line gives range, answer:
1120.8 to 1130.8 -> 2.976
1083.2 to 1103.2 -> 3.234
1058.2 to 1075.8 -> 3.347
